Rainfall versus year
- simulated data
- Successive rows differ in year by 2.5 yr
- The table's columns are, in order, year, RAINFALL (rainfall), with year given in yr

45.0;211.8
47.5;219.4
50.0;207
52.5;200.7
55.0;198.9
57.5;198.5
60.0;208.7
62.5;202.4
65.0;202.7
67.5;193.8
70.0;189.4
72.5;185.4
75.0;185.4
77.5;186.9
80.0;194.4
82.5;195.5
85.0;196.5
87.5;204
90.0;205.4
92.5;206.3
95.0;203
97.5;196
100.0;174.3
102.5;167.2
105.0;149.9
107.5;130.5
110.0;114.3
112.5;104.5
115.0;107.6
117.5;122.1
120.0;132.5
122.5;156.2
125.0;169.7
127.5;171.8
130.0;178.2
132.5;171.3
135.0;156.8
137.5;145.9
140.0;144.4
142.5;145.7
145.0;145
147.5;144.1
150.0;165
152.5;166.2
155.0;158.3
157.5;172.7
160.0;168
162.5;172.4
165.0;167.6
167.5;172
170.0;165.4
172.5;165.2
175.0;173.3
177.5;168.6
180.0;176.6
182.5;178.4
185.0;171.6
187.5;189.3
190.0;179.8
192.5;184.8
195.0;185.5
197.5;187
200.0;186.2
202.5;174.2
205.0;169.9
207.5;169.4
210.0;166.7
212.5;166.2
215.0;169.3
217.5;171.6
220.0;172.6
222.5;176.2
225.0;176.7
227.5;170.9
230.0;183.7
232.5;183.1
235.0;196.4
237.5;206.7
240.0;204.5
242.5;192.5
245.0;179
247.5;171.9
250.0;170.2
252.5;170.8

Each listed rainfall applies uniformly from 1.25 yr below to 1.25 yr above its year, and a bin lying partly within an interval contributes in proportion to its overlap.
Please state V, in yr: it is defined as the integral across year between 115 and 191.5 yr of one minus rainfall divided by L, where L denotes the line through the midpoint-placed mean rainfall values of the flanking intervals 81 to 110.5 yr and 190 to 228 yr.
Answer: 6.7 yr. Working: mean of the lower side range 180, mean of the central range 162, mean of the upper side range 175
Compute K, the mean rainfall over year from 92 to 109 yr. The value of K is 173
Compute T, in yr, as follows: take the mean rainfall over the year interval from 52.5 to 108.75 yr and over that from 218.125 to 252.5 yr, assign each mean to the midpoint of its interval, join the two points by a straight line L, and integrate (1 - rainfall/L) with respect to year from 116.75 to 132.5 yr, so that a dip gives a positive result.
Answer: 2.6 yr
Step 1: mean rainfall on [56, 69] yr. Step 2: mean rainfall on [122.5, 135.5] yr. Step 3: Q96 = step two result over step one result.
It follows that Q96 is 0.84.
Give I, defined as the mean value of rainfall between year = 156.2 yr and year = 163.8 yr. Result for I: 171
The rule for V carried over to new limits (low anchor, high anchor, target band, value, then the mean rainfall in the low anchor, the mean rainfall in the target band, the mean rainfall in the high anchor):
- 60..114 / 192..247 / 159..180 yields 1.3 yr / 181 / 170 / 180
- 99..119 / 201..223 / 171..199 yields -3.0 yr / 133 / 178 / 171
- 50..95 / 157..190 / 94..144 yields 9.2 yr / 198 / 152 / 173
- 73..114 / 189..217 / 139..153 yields 2.0 yr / 176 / 151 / 176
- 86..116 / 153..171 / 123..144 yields 0.8 yr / 164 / 160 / 168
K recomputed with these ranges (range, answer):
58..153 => 169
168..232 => 175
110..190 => 159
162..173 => 168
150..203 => 174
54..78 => 195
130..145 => 154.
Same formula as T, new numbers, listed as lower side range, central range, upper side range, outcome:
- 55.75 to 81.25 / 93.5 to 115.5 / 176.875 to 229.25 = 4.42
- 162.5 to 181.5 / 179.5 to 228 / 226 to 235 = 0.00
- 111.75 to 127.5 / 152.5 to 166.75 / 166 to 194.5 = -0.52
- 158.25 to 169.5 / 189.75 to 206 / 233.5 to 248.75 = -0.17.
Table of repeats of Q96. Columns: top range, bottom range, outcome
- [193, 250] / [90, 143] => 1.15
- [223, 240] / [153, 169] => 1.11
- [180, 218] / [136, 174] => 1.11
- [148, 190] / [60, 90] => 0.87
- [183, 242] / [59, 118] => 1.02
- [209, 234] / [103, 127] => 1.30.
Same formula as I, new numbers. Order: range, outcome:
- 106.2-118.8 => 116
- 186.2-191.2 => 184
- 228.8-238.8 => 193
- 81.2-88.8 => 199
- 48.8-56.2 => 202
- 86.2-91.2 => 205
